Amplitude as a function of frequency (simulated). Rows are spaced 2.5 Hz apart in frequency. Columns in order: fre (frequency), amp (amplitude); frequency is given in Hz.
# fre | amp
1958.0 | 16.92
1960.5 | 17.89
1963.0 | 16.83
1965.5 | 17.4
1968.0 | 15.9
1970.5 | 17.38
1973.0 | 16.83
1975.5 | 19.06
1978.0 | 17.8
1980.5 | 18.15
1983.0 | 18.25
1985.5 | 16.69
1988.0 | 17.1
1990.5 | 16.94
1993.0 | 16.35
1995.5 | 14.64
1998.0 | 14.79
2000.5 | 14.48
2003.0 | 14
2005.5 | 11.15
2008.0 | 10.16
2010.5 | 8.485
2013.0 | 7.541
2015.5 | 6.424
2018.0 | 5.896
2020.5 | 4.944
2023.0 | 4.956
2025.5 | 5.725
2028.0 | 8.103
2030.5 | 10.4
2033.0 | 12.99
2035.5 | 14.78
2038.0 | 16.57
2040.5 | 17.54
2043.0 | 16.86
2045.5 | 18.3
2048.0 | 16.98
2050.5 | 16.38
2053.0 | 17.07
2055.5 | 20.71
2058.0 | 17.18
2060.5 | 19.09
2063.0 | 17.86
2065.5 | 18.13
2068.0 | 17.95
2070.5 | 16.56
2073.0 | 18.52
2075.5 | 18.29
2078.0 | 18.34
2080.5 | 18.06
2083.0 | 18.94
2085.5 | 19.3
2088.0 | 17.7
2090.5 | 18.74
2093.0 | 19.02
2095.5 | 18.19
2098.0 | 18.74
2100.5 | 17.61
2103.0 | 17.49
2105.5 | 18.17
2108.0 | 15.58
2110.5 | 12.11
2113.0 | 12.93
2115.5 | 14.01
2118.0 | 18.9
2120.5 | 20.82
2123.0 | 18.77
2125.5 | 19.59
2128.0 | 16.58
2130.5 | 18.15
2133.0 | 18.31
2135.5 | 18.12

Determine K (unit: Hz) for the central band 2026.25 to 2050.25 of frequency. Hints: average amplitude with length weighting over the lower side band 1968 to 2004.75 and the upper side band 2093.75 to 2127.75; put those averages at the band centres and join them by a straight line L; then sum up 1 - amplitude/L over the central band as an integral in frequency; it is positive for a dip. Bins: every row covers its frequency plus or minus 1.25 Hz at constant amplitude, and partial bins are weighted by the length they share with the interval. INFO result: 3.1 Hz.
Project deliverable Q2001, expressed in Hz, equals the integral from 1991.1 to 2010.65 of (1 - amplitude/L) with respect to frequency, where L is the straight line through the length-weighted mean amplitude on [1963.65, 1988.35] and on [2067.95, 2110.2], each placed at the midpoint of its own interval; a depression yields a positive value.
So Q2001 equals 4.64 Hz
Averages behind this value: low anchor 17.5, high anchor 17.9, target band 13.4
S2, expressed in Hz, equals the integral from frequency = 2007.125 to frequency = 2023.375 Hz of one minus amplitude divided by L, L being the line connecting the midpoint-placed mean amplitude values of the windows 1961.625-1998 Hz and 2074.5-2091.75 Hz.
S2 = 9.8 Hz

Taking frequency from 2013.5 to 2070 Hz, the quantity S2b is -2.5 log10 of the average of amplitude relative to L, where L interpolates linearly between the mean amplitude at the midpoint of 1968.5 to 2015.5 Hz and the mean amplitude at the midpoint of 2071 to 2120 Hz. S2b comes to 0.173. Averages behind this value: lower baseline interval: 14.8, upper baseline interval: 17.4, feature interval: 13.8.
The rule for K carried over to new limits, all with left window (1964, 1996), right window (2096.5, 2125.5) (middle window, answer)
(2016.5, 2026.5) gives 6.8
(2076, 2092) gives -1.4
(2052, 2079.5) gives -1.8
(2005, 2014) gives 4.1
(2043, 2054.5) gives -0.1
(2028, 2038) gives 2.6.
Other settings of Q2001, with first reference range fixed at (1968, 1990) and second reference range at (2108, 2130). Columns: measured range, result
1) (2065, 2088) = -1.7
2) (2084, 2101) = -1.7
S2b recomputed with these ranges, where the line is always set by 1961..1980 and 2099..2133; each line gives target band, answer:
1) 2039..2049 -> -0.013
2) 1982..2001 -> 0.073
